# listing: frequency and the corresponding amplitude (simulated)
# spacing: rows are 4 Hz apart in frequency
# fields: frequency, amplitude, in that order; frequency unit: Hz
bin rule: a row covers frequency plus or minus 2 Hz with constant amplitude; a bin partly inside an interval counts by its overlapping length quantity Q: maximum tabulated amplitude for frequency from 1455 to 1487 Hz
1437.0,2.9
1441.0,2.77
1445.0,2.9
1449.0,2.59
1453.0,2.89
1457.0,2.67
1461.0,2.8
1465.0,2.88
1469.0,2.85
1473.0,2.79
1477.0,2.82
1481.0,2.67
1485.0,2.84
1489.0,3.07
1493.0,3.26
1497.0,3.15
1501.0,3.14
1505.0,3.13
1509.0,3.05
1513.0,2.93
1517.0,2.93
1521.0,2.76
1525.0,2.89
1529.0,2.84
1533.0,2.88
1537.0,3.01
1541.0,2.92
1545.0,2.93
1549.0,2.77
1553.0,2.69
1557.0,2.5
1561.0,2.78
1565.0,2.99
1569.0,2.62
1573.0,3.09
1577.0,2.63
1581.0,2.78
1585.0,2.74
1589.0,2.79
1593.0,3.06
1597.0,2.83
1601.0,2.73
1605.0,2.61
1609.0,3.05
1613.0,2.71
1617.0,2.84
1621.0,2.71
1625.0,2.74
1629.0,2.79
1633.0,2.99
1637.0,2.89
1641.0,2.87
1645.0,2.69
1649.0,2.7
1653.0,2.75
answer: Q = 2.88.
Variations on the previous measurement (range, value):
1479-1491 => 3.07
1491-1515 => 3.26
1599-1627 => 3.05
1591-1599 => 3.06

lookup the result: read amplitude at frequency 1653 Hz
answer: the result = 2.75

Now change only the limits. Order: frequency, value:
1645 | 2.69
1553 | 2.69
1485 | 2.84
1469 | 2.85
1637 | 2.89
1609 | 3.05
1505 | 3.13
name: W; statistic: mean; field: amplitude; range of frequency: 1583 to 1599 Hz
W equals 2.85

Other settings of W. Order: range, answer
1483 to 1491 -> 2.96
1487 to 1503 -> 3.16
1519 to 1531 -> 2.83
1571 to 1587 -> 2.81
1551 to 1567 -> 2.74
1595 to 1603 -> 2.78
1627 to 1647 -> 2.85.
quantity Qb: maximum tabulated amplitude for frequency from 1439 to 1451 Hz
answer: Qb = 2.9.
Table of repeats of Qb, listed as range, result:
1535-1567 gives 3.01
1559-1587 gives 3.09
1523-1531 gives 2.89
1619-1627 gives 2.74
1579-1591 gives 2.79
